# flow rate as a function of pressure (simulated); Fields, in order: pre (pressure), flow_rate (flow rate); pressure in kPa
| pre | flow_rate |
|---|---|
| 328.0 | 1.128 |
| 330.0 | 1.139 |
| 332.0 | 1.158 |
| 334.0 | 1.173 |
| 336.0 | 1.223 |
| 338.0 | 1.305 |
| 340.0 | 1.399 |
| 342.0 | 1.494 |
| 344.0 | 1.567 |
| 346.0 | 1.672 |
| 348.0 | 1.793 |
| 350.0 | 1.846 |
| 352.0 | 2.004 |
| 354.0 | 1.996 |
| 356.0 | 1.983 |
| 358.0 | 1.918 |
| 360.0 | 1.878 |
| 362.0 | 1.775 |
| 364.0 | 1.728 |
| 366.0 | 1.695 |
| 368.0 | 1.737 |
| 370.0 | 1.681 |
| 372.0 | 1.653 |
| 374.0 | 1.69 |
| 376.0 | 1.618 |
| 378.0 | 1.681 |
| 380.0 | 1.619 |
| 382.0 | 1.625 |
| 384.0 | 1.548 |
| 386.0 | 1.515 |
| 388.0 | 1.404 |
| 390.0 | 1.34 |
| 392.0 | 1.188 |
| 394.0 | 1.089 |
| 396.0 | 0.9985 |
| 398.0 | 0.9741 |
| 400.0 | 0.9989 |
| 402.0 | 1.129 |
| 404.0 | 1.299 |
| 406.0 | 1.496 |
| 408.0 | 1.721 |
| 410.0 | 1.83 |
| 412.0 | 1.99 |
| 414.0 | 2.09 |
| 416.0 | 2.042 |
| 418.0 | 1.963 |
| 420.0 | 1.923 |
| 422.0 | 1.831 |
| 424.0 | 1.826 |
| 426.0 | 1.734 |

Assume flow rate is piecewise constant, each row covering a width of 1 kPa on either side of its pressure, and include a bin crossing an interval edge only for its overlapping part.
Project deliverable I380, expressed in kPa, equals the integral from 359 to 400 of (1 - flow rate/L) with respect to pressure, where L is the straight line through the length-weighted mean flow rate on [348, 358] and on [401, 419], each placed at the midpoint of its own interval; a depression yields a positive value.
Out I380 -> 7.5 kPa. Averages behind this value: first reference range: 1.94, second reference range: 1.73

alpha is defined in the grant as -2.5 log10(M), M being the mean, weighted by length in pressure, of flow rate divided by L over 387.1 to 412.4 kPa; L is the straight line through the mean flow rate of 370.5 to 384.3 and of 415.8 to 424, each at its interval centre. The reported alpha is 0.32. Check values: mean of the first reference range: 1.64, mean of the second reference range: 1.92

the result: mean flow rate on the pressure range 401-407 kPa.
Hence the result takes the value 1.31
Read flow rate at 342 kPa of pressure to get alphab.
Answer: 1.494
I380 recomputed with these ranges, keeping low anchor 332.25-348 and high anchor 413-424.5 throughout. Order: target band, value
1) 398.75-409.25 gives 3.0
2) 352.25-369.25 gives -3.2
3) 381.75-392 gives 1.7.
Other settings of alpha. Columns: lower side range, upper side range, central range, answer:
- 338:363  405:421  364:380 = 0.08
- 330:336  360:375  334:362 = -0.19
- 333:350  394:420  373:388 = -0.06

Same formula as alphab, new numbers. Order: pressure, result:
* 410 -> 1.83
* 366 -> 1.695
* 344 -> 1.567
